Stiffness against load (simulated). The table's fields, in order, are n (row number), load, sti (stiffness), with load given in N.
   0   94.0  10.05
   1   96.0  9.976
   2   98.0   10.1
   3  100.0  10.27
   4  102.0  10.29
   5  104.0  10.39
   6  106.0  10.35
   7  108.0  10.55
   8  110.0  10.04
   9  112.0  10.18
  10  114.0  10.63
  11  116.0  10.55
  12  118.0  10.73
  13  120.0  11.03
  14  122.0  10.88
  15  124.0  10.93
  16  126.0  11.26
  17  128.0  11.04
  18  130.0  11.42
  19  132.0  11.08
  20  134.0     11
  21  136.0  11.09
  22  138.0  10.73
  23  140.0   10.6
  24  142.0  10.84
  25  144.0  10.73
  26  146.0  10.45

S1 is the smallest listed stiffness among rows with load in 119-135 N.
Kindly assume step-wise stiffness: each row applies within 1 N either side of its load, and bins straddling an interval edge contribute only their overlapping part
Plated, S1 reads 10.88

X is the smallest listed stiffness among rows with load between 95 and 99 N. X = 9.976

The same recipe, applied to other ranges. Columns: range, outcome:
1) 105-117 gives 10.04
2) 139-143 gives 10.6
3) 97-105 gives 10.1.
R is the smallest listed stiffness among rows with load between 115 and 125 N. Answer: 10.55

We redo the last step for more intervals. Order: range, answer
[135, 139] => 10.73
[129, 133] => 11.08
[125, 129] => 11.04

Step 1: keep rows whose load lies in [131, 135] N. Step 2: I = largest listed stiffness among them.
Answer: 11.08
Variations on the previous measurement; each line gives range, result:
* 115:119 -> 10.73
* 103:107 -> 10.39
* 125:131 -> 11.42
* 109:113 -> 10.18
